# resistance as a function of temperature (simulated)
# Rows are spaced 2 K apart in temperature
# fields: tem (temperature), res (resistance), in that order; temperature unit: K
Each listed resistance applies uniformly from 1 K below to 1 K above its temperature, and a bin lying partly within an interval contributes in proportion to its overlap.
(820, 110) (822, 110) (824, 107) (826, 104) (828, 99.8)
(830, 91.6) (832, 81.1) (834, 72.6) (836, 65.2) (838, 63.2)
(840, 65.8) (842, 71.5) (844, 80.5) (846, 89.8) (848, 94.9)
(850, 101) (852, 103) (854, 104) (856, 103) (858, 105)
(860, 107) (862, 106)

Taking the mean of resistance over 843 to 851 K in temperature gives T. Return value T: 91.6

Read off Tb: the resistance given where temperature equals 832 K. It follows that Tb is 81.1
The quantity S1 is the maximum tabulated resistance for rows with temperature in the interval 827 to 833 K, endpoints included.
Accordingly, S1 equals 99.8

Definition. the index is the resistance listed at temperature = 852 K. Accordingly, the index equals 103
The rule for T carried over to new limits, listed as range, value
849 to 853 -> 102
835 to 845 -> 69.2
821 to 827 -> 107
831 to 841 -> 69.6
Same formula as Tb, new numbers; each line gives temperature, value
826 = 104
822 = 110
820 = 110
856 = 103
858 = 105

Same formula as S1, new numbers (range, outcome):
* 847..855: 104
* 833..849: 94.9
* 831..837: 81.1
